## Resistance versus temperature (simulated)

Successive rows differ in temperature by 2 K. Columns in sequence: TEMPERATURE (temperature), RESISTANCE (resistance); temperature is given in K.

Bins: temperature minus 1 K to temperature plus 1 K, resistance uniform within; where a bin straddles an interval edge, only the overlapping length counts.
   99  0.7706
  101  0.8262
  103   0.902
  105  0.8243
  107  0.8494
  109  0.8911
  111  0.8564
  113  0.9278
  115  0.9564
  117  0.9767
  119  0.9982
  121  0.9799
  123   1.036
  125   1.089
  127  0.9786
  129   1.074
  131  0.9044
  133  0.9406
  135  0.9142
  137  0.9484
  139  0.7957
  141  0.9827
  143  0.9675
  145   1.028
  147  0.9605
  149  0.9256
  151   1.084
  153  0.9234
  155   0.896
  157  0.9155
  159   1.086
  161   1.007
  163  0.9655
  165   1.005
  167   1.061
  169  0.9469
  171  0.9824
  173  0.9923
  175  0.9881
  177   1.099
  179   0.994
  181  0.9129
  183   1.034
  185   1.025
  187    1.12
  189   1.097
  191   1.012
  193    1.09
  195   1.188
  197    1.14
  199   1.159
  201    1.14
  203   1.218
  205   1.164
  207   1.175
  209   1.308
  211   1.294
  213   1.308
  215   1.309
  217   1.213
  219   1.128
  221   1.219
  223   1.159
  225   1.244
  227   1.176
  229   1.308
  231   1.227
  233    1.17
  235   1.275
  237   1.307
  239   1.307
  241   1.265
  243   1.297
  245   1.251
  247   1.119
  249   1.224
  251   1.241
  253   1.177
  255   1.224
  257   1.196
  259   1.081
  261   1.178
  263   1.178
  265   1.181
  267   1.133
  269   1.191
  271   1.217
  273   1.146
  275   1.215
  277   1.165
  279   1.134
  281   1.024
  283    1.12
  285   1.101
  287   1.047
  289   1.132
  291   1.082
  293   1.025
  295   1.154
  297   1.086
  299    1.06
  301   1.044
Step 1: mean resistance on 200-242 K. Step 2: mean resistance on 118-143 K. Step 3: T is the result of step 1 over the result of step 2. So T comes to 1.3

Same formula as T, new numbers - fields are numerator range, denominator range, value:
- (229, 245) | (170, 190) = 1.24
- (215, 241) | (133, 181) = 1.26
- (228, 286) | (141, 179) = 1.21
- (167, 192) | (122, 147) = 1.05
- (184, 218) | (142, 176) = 1.19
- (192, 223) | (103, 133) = 1.26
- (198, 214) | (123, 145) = 1.26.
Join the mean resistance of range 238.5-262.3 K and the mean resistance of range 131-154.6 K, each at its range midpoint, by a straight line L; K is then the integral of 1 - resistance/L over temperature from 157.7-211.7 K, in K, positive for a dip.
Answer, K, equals -1.4 K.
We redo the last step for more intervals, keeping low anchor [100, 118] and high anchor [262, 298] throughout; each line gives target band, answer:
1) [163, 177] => -0.37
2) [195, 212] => -2.93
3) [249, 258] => -0.98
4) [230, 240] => -1.79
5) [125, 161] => -1.06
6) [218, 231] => -1.92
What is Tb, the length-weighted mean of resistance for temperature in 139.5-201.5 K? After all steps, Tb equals 1.02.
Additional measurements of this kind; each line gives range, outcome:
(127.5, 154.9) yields 0.956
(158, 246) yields 1.14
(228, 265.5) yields 1.22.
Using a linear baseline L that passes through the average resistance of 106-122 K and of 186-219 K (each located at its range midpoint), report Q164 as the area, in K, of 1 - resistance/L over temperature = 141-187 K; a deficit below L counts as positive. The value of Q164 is 3.3 K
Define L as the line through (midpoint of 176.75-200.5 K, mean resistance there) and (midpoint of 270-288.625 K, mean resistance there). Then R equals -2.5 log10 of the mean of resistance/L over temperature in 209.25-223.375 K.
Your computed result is -0.140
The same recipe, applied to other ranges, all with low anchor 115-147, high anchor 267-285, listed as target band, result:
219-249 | -0.127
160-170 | 0.018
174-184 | 0.027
